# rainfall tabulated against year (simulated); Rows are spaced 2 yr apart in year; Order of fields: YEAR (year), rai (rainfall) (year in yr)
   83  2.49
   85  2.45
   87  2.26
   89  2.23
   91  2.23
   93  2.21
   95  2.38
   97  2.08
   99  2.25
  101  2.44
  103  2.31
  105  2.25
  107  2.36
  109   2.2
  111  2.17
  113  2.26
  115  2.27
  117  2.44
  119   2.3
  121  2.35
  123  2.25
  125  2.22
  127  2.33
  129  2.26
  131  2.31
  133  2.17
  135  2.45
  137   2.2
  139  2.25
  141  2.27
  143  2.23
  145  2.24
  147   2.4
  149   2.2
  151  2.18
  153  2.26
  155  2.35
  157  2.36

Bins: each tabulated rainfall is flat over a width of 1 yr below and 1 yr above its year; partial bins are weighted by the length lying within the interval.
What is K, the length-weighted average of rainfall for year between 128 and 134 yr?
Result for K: 2.25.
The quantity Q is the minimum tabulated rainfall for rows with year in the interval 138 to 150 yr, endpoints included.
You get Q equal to 2.2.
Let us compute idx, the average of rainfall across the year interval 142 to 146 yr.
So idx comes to 2.24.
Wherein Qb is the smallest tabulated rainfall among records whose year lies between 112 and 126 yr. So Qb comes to 2.22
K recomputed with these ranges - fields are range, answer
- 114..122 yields 2.34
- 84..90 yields 2.31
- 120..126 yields 2.27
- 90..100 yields 2.23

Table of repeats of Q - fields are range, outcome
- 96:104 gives 2.08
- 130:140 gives 2.17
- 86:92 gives 2.23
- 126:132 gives 2.26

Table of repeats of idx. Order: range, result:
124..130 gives 2.27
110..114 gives 2.21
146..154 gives 2.26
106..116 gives 2.25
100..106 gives 2.33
